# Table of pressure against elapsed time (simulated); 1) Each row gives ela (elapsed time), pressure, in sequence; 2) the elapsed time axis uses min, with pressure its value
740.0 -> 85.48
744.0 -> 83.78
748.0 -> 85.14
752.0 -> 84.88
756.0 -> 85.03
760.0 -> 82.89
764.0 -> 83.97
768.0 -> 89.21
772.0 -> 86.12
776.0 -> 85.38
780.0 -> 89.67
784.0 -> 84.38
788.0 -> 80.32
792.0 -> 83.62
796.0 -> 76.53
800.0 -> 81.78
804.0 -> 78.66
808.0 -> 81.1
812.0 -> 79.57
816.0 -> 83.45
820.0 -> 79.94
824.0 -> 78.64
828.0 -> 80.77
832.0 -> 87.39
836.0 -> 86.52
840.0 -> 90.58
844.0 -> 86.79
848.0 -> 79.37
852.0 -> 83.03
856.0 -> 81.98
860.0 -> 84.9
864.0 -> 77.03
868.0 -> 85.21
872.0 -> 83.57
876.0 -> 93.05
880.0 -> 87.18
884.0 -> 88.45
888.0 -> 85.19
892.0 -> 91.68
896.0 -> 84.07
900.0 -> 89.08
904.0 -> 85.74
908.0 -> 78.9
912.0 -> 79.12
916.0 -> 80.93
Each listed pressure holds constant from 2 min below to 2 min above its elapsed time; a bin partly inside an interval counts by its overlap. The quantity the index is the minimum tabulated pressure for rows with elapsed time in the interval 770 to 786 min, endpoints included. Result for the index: 84.38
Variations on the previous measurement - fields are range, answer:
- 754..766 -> 82.89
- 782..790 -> 80.32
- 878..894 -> 85.19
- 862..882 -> 77.03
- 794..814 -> 76.53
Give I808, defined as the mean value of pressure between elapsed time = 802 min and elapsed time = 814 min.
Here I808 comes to 79.8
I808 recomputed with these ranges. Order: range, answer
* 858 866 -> 81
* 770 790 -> 85.2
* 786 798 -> 80.2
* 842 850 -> 83.1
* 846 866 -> 81.3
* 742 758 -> 84.7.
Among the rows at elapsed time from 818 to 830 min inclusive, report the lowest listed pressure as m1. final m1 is 78.64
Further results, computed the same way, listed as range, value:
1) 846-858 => 79.37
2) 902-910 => 78.9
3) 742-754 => 83.78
